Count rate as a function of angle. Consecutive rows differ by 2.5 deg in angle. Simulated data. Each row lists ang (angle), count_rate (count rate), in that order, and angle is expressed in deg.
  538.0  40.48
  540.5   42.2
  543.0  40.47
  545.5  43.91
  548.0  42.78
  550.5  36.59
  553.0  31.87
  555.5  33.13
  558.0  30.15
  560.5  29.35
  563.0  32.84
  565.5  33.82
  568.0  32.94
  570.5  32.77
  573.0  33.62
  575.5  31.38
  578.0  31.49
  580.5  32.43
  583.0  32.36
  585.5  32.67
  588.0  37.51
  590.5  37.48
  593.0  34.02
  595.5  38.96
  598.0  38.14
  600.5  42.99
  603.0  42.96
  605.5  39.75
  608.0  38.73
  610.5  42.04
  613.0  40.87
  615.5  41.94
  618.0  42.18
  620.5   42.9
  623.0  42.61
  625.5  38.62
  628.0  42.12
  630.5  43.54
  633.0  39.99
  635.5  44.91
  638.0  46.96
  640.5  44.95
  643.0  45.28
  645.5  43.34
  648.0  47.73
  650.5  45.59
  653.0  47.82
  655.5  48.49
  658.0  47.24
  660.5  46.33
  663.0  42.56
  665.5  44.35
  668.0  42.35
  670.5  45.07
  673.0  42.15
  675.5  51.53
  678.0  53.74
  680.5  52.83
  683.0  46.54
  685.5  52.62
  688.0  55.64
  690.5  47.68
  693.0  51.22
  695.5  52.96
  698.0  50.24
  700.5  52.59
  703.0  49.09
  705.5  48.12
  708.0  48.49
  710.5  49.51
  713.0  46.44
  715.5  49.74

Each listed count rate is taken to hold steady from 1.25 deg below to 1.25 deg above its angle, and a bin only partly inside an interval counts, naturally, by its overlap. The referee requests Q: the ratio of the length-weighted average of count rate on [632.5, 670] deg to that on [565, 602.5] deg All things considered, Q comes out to 1.29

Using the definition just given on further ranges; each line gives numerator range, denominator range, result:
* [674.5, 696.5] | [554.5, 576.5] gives 1.60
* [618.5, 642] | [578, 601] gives 1.20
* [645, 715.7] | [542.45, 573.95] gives 1.39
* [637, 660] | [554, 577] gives 1.44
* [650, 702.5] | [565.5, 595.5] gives 1.44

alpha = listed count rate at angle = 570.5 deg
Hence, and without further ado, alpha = 32.77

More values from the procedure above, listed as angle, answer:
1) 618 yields 42.18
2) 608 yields 38.73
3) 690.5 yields 47.68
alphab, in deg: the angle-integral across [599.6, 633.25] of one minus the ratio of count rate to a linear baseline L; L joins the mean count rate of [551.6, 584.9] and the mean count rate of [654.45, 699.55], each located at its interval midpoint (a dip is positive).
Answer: -1.8 deg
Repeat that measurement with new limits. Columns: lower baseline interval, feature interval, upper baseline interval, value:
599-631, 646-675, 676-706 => 1.07 deg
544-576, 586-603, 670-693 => 0.23 deg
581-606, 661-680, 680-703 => 0.81 deg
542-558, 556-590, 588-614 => 5.05 deg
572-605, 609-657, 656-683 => -2.09 deg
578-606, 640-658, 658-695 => -0.70 deg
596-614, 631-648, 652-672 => -0.34 deg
